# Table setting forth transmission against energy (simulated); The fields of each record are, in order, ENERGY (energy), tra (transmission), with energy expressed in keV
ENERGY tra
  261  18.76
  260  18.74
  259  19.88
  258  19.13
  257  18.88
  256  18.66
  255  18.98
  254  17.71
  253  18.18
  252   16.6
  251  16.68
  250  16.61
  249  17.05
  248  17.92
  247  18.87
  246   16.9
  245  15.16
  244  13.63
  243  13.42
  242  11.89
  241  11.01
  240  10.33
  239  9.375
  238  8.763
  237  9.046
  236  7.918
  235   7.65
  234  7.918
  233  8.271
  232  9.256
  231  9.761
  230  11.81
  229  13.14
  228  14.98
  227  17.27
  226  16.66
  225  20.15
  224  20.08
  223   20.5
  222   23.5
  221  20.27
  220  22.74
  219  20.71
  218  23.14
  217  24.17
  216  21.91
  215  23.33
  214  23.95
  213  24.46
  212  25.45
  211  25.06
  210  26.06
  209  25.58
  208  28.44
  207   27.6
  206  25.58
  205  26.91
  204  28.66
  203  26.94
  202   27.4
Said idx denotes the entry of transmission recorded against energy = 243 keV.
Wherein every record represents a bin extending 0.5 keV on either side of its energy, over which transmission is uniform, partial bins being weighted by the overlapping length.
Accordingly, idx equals 13.42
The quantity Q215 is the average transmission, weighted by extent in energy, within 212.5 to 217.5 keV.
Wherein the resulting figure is 23.6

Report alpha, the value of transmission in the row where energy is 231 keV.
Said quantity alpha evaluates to 9.761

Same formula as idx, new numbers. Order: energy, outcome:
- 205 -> 26.91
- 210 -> 26.06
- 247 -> 18.87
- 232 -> 9.256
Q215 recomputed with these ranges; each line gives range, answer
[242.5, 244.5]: 13.5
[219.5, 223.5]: 21.8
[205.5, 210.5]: 26.7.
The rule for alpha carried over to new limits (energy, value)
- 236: 7.918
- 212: 25.45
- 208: 28.44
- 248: 17.92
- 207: 27.6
